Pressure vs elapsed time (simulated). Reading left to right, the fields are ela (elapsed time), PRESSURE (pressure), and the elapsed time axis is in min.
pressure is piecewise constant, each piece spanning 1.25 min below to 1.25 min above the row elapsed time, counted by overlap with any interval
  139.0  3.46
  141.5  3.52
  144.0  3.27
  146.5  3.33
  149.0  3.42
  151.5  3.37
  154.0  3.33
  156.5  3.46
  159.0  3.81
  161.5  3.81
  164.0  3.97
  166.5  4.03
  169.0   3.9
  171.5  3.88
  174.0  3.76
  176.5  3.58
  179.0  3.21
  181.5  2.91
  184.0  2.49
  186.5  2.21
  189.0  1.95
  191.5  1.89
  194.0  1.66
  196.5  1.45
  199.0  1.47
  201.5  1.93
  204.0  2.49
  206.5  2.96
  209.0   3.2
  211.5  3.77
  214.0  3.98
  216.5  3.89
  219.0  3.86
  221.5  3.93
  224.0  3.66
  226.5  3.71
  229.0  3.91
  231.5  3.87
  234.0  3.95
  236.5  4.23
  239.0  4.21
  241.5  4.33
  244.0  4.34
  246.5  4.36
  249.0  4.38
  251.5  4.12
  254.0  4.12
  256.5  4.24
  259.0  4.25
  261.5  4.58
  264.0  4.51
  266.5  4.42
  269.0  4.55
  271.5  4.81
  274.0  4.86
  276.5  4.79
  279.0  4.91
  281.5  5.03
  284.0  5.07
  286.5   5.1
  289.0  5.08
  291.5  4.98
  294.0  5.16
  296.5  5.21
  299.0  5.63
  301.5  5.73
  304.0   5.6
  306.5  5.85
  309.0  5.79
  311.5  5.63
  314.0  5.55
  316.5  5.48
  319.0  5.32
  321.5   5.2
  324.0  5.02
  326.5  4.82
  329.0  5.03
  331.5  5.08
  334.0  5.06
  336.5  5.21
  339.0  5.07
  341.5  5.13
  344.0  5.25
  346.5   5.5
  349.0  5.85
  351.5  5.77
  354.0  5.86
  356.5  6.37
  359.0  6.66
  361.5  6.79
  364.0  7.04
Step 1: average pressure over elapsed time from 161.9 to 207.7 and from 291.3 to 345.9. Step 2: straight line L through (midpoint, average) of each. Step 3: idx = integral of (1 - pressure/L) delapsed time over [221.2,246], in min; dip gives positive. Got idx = -2.1 min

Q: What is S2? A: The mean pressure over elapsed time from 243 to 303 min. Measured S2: 4.76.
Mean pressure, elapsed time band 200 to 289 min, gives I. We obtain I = 4.13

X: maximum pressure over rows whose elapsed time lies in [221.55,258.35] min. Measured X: 4.38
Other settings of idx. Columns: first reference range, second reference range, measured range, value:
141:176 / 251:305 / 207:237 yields 3.4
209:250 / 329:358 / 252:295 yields -1.4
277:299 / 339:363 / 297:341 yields 0.9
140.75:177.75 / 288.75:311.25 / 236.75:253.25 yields 1.6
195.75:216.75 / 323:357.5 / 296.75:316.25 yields -3.9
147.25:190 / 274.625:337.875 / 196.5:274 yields 8.4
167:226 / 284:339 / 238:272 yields -1.7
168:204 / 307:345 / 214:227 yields -2.4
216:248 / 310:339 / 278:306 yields -2.6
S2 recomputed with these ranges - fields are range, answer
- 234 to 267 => 4.3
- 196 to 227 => 3.13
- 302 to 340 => 5.32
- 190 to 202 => 1.67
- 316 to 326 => 5.21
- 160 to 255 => 3.4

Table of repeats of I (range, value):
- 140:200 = 3.08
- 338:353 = 5.44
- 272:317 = 5.29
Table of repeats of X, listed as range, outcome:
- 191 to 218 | 3.98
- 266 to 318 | 5.85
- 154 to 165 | 3.97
